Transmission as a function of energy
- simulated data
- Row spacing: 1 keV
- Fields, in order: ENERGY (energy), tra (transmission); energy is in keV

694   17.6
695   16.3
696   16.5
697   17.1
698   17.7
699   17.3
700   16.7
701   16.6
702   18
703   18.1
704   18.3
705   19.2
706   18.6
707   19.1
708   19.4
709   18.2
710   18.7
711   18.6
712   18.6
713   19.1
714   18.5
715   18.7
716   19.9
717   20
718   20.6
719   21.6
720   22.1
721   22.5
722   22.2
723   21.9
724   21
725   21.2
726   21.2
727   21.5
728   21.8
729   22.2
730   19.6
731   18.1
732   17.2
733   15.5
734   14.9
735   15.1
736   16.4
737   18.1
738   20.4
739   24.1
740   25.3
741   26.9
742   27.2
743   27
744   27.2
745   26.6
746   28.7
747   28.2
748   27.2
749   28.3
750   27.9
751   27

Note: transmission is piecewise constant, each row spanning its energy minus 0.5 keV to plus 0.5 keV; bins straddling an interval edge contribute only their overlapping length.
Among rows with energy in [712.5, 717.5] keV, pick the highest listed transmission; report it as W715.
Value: 20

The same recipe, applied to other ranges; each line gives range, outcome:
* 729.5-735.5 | 19.6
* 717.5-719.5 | 21.6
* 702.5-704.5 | 18.3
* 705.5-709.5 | 19.4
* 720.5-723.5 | 22.5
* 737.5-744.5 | 27.2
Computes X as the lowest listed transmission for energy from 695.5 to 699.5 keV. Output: 16.5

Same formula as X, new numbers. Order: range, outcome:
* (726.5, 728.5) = 21.5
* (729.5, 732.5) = 17.2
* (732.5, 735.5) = 14.9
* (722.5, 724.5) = 21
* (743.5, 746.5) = 26.6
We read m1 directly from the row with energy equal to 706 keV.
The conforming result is 18.6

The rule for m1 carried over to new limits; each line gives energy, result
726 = 21.2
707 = 19.1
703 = 18.1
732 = 17.2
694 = 17.6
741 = 26.9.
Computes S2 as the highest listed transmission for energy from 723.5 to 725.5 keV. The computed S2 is 21.2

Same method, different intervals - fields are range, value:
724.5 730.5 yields 22.2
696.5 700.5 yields 17.7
